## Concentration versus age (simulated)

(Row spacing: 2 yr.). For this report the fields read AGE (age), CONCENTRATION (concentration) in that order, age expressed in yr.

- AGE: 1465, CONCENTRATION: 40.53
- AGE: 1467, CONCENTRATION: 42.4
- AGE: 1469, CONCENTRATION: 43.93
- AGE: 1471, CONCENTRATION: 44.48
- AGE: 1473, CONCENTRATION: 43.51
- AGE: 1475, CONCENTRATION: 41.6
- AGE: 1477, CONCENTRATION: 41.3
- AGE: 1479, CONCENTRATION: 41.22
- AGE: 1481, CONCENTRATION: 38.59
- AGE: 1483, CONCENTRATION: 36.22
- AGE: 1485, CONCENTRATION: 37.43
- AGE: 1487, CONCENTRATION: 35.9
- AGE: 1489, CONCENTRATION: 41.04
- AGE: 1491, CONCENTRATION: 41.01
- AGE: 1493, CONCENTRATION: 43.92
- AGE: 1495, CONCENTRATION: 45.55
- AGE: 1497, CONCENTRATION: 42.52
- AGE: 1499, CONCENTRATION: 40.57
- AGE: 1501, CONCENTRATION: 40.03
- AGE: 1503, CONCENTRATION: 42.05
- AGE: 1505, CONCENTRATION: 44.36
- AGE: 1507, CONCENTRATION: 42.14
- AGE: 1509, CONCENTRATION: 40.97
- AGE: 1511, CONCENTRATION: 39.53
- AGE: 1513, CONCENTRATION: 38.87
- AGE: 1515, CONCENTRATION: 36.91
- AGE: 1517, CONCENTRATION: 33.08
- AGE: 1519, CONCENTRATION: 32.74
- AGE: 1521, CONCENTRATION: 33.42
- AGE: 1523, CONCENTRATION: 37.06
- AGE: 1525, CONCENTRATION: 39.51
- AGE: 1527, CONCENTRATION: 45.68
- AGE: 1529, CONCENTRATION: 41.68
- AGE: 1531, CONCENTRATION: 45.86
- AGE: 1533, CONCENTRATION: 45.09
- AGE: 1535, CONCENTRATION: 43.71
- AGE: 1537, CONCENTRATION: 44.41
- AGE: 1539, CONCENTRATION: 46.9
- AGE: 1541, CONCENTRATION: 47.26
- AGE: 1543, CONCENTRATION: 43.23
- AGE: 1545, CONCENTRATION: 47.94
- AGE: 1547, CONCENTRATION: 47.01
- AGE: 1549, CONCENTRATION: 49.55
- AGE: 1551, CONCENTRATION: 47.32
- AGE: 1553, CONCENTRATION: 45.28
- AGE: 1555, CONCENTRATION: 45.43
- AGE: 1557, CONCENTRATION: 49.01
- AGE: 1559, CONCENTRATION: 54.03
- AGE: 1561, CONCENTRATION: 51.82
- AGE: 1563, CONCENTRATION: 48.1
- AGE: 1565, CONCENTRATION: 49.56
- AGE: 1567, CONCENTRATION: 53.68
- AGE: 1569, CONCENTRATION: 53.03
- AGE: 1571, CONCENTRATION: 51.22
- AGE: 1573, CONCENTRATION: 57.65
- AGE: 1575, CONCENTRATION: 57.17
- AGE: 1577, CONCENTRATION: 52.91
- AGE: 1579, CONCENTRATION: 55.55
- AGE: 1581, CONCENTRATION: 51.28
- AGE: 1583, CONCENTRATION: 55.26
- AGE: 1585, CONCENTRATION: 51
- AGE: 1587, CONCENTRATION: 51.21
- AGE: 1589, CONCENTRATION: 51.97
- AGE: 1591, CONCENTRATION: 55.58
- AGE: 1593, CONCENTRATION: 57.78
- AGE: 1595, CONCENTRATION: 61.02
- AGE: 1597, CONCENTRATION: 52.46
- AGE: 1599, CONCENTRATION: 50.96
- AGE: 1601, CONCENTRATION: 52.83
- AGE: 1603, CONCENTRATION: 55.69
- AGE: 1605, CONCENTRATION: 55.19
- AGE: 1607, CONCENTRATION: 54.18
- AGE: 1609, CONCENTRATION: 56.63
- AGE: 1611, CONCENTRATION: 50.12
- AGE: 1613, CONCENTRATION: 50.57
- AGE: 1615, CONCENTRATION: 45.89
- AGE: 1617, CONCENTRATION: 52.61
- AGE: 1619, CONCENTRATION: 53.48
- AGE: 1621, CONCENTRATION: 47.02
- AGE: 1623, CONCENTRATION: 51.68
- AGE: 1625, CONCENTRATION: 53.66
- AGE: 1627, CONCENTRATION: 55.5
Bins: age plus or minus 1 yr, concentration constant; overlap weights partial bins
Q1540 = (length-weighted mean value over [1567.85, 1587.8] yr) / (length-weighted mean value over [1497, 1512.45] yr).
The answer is 1.30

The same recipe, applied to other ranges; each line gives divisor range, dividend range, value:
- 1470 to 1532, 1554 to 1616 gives 1.31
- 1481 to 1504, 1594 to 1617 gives 1.31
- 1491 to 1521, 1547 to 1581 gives 1.28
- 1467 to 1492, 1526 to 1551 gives 1.13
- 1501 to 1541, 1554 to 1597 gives 1.30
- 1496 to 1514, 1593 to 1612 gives 1.32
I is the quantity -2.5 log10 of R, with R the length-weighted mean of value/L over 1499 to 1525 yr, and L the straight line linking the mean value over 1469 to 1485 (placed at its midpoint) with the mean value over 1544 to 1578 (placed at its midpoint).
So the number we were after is 0.17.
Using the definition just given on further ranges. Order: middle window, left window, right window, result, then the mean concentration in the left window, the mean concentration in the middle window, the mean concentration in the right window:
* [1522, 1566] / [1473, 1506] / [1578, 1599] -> 0.05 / 40.9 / 46.2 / 54.2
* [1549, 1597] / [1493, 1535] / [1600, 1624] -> -0.11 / 40.5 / 52.4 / 52.2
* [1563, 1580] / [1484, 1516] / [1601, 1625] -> -0.12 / 40.8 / 53.5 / 52.2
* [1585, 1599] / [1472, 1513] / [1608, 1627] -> -0.11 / 40.9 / 54.4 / 51.5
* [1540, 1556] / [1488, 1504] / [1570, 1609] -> 0.05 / 42.1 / 46.6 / 54.3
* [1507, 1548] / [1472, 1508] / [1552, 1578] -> 0.12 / 41.1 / 41.6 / 51.5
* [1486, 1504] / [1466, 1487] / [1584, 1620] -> 0.03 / 40.8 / 41.4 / 53.3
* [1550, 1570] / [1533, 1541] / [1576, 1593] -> -0.01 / 45.3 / 49.7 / 53.4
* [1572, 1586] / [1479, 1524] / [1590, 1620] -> -0.09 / 39.3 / 54.4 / 53.7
